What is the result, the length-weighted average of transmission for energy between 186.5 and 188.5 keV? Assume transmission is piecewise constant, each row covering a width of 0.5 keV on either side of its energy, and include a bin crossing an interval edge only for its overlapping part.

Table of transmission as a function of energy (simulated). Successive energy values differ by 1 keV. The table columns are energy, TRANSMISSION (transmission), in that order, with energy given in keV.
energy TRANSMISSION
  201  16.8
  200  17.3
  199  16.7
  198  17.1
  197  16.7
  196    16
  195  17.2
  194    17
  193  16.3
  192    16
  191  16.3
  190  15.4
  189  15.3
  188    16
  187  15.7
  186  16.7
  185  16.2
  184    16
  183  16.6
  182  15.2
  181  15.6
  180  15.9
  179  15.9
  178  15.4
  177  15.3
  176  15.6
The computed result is 15.8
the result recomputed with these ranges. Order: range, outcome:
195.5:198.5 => 16.6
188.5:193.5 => 15.9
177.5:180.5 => 15.7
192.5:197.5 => 16.6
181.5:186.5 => 16.1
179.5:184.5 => 15.9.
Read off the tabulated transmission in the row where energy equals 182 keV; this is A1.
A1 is 15.2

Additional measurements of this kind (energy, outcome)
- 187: 15.7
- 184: 16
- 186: 16.7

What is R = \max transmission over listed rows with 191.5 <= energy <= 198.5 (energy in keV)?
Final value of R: 17.2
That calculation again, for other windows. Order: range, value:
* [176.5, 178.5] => 15.4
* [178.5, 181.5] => 15.9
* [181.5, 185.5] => 16.6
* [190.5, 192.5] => 16.3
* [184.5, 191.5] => 16.7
